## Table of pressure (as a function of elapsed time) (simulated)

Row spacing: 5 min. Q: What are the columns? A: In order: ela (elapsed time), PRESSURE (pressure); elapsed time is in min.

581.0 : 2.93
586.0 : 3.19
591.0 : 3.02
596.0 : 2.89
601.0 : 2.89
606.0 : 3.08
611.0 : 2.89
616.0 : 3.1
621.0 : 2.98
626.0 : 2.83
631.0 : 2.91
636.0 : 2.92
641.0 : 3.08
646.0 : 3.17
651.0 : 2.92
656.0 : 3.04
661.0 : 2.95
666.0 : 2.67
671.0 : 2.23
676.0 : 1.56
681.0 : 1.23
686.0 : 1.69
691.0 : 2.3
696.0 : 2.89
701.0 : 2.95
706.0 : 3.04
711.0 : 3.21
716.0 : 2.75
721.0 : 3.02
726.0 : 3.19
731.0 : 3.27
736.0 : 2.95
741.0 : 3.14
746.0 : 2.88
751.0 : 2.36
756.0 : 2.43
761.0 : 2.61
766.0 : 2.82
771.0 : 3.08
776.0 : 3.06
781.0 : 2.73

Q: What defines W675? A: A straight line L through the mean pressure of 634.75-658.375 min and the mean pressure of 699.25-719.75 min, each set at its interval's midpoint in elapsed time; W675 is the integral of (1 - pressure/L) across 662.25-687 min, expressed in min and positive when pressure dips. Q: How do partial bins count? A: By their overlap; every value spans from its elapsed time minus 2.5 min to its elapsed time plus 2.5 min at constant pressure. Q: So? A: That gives 8.81 min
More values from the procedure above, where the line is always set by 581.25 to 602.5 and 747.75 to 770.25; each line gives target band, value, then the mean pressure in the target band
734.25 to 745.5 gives -1.58 min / 3.02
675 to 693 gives 7.06 min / 1.69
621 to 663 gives -1.45 min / 2.98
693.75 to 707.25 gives -1.04 min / 2.95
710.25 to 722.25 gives -1.12 min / 2.96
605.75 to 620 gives -0.31 min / 3.01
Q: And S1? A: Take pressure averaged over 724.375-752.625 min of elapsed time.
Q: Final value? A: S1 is 2.98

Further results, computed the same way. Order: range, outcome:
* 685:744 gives 2.9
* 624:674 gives 2.86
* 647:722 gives 2.57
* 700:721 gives 2.99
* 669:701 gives 2.06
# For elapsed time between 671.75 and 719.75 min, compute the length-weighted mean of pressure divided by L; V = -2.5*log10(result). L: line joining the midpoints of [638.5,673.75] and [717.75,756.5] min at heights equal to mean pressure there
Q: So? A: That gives 0.20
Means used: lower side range 2.86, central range 2.41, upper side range 2.93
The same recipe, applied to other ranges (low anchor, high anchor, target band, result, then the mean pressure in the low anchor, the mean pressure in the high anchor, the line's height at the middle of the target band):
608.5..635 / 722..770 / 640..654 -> -0.047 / 2.94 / 2.86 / 2.92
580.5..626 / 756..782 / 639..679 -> 0.100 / 2.99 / 2.83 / 2.94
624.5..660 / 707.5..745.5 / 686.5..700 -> 0.210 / 2.98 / 3.06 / 3.03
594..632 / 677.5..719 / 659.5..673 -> 0.024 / 2.95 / 2.49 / 2.66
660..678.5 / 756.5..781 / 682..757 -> -0.083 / 2.3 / 2.84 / 2.57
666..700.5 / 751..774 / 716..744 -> -0.248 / 2.09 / 2.7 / 2.45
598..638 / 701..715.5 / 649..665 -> 0.017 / 2.95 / 3.04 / 2.99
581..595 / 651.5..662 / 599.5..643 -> 0.020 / 3.05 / 2.99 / 3.02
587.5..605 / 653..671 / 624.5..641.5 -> -0.021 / 2.96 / 2.8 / 2.87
